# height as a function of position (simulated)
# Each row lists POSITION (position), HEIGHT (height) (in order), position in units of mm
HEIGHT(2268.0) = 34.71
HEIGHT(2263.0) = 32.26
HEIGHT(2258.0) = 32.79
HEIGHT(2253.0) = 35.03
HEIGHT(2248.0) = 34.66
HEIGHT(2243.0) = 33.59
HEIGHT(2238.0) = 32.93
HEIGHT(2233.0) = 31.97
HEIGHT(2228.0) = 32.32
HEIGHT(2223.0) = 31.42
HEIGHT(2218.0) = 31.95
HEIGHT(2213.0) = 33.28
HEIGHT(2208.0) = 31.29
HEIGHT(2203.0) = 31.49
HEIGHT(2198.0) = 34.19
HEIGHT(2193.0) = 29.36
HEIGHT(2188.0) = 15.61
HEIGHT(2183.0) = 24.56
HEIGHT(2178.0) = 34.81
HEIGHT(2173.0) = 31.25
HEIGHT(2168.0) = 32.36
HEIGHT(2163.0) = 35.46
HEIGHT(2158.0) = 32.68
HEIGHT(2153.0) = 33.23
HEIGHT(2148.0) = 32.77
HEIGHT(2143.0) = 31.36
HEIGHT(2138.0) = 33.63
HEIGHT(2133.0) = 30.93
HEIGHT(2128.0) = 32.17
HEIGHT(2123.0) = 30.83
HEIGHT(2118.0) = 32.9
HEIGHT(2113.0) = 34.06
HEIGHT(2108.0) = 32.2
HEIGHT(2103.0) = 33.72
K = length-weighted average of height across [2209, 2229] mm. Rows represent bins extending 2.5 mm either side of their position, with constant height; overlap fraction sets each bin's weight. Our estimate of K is 32.2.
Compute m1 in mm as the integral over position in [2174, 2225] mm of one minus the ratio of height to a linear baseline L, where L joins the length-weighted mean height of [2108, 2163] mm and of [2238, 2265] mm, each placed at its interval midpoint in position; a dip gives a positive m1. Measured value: 5.1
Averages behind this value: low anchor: 32.6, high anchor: 33.6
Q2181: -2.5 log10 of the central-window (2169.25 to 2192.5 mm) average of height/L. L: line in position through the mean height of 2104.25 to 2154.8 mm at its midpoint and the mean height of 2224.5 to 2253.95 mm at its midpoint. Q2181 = 0.21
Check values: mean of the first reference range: 32.4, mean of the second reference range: 33.3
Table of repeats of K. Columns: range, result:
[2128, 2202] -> 30.9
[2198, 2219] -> 32.3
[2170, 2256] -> 31.2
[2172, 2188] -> 27.8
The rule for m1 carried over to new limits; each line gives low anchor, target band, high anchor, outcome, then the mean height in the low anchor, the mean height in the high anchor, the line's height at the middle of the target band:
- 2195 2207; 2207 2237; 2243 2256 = 1.1 mm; 32.5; 34.5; 33.4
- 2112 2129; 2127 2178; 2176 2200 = -4.6 mm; 32.4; 27.4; 30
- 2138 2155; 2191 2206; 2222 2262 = 0.5 mm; 32.6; 33.1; 32.9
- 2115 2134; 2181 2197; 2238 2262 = 4.2 mm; 31.8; 33.8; 32.8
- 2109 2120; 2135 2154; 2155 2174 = 0.3 mm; 33.3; 33.1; 33.2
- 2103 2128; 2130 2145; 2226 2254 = 0.3 mm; 32.6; 33.3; 32.7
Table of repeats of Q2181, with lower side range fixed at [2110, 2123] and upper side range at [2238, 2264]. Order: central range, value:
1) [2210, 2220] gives 0.029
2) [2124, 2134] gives 0.049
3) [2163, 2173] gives 0.012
